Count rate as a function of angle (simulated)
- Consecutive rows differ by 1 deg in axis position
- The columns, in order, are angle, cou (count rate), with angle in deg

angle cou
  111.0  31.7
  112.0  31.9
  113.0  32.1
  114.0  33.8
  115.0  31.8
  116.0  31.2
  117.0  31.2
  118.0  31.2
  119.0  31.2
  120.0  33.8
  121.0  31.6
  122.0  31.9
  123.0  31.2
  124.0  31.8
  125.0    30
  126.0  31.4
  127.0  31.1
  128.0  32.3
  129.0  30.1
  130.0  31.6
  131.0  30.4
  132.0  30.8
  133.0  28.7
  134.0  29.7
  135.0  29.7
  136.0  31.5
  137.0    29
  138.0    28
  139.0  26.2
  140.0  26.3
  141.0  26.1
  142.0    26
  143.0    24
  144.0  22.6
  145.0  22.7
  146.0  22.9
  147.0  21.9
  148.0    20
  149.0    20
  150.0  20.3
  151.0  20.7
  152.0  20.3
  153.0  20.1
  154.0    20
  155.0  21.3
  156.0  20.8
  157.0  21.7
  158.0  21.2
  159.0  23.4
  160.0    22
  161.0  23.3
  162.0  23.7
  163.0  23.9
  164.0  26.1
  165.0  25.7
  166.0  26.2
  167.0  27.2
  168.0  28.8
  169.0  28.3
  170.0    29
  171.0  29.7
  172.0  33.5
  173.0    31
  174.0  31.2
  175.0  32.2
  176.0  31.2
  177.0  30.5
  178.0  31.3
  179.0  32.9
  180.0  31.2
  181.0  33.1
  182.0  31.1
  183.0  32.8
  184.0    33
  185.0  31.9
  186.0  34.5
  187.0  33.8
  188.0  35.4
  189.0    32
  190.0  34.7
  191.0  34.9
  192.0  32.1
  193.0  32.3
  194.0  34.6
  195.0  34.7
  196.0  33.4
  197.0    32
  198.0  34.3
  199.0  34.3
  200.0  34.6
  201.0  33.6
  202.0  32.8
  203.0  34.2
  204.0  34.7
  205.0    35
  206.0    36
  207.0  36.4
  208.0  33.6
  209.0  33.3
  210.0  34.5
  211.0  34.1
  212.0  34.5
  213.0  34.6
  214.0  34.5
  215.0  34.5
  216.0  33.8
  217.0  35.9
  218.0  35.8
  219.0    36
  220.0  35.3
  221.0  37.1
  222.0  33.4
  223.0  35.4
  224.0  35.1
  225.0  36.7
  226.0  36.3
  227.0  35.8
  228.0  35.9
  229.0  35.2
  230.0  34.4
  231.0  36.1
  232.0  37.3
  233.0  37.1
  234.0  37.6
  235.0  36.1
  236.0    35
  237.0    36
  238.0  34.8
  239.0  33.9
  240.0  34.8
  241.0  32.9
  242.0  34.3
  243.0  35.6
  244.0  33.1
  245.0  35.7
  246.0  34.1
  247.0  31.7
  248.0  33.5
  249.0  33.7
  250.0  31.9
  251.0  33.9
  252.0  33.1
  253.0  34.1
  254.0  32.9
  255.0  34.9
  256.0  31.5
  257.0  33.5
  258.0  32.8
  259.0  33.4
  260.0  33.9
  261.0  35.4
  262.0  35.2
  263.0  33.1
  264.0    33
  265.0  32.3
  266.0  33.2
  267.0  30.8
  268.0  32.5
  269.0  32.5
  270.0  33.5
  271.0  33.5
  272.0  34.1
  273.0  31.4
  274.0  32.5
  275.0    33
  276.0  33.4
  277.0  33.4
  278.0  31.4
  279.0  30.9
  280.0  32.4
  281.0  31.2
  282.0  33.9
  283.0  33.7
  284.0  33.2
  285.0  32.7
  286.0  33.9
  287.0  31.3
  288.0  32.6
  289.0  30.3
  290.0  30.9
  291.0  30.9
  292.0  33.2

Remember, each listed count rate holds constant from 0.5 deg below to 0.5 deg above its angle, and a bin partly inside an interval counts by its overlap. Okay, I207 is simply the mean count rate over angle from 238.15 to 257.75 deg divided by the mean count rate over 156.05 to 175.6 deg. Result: 1.26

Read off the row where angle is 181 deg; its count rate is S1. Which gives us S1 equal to 33.1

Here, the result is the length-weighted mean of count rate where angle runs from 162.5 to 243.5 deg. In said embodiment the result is 33.4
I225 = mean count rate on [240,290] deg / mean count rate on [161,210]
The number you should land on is 1.0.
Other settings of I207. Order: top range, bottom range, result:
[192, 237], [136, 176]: 1.40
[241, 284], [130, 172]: 1.32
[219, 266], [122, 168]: 1.34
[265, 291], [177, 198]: 0.98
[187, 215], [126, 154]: 1.31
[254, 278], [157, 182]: 1.18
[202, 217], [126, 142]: 1.18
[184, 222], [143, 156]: 1.62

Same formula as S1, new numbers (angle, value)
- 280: 32.4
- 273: 31.4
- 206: 36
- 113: 32.1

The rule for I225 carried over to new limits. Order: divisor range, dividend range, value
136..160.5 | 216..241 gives 1.55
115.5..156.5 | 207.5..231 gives 1.29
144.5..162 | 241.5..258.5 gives 1.57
